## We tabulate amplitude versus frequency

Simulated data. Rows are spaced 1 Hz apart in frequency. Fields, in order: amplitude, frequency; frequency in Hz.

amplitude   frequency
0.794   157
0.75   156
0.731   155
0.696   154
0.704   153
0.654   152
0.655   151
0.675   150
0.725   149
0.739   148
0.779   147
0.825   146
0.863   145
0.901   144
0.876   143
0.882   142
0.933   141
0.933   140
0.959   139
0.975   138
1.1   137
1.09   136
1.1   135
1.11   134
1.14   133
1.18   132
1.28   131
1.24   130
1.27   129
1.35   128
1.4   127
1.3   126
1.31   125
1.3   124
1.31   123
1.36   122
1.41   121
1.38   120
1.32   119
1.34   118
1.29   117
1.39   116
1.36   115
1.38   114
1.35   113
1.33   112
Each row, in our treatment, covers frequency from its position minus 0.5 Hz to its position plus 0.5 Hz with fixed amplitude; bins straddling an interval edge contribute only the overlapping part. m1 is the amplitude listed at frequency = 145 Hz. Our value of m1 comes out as 0.863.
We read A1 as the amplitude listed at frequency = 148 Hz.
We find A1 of 0.739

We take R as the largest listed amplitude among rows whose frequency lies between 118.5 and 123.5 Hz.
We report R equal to 1.41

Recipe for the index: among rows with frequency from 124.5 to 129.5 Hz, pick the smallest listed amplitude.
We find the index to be 1.27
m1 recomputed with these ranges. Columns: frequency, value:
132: 1.18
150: 0.675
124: 1.3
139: 0.959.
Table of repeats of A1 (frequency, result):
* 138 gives 0.975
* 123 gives 1.31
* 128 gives 1.35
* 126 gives 1.3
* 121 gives 1.41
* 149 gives 0.725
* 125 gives 1.31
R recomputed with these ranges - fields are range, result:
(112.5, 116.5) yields 1.39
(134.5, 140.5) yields 1.1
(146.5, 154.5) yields 0.779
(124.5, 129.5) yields 1.4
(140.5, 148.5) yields 0.933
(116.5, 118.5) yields 1.34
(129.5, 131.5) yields 1.28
